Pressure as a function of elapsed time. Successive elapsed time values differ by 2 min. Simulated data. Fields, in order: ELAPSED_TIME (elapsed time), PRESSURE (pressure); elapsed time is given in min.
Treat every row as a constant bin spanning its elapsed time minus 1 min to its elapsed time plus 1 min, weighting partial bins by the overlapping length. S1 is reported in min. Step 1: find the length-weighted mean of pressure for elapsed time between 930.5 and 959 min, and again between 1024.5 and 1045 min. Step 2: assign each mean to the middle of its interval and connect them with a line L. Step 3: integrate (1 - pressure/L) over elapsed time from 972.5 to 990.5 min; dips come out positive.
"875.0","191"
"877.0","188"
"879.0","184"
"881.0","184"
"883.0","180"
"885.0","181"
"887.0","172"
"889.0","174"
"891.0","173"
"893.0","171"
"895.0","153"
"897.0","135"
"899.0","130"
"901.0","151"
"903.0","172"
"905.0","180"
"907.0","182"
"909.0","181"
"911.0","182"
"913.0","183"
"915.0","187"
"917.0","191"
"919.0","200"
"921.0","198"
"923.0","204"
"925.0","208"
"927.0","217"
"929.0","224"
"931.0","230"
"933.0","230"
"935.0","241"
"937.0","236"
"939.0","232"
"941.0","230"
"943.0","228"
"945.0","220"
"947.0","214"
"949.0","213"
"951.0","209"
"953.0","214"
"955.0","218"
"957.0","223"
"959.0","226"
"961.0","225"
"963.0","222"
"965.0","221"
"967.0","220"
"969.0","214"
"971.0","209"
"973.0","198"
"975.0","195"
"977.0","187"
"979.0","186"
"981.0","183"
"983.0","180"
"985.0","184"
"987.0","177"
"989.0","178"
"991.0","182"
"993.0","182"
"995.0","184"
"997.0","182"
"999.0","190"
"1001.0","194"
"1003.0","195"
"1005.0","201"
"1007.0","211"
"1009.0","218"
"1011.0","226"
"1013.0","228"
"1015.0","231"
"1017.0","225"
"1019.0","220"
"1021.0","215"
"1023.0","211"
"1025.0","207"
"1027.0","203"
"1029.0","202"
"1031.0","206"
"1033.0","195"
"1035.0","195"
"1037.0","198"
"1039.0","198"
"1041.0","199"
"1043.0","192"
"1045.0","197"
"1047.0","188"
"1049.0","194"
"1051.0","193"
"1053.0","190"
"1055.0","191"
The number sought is 2.4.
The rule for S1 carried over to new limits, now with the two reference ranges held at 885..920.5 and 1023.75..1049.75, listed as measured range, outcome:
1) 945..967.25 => -4.4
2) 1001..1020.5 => -2.3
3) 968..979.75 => -0.8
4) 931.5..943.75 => -3.7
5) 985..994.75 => 0.4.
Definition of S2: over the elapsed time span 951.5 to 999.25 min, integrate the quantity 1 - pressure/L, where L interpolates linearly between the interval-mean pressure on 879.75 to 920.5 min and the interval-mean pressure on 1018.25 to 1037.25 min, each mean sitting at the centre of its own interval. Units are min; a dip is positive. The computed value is -1.9 min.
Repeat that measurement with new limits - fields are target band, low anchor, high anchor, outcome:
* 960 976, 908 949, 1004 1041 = -0.14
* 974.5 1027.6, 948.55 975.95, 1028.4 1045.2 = 1.72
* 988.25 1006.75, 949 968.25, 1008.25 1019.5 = 2.88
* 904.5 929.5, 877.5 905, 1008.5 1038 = -2.69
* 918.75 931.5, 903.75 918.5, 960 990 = -1.65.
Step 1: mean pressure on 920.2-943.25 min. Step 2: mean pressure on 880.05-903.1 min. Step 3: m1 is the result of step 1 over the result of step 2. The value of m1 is 1.36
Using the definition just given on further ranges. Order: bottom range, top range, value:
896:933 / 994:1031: 1.11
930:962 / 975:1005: 0.83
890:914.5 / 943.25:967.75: 1.32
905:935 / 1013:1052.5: 1.01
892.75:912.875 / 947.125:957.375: 1.31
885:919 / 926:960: 1.31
